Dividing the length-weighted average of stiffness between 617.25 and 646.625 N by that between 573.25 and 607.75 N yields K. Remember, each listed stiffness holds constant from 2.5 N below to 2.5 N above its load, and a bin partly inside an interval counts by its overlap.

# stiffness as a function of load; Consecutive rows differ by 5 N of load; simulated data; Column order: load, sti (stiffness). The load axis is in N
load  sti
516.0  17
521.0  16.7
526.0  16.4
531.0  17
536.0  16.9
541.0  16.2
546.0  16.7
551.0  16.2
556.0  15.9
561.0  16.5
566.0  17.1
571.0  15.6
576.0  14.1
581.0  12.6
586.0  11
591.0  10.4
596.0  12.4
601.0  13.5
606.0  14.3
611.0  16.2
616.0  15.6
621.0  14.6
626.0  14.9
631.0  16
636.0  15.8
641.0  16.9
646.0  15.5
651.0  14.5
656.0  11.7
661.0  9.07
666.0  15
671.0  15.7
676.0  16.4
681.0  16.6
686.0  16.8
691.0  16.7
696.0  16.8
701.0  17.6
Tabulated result 1.24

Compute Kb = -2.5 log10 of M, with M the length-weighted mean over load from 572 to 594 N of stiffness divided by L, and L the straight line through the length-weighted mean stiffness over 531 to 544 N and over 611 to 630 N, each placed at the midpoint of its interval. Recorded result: 0.28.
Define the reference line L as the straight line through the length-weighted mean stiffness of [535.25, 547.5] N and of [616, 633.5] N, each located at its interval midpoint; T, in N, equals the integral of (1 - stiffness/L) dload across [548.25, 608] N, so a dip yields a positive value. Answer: 6.9 N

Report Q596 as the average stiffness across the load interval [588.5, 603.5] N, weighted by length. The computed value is 12.1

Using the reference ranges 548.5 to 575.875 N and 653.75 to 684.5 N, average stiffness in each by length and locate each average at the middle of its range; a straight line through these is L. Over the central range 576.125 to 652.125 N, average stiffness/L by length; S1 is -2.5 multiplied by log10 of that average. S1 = 0.06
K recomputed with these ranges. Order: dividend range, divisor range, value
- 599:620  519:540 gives 0.89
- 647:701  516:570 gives 0.91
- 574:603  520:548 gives 0.74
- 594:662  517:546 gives 0.87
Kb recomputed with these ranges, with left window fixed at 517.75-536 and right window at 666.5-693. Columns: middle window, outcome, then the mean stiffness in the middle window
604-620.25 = 0.08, 15.3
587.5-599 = 0.40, 11.5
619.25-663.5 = 0.15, 14.3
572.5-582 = 0.21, 13.7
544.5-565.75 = 0.02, 16.4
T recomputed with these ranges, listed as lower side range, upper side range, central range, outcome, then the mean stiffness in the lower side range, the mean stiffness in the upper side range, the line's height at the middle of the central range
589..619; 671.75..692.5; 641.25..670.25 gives 3.7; 13.8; 16.5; 15.6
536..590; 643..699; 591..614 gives 2.1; 15.1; 15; 15.1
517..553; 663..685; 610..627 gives 0.9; 16.6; 15.8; 16.1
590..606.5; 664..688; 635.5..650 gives -1.3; 12.7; 16.1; 14.6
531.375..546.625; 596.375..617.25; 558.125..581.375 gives 0.4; 16.6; 14.6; 15.7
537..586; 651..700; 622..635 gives -0.2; 15.5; 15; 15.2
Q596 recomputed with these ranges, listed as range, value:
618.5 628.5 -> 14.8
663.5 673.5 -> 15.3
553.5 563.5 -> 16.2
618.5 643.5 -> 15.6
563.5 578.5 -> 15.6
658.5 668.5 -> 12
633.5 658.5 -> 14.9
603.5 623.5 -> 15.2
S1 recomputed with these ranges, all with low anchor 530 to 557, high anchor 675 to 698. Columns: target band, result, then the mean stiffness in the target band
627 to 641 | 0.04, 16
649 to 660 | 0.31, 12.5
